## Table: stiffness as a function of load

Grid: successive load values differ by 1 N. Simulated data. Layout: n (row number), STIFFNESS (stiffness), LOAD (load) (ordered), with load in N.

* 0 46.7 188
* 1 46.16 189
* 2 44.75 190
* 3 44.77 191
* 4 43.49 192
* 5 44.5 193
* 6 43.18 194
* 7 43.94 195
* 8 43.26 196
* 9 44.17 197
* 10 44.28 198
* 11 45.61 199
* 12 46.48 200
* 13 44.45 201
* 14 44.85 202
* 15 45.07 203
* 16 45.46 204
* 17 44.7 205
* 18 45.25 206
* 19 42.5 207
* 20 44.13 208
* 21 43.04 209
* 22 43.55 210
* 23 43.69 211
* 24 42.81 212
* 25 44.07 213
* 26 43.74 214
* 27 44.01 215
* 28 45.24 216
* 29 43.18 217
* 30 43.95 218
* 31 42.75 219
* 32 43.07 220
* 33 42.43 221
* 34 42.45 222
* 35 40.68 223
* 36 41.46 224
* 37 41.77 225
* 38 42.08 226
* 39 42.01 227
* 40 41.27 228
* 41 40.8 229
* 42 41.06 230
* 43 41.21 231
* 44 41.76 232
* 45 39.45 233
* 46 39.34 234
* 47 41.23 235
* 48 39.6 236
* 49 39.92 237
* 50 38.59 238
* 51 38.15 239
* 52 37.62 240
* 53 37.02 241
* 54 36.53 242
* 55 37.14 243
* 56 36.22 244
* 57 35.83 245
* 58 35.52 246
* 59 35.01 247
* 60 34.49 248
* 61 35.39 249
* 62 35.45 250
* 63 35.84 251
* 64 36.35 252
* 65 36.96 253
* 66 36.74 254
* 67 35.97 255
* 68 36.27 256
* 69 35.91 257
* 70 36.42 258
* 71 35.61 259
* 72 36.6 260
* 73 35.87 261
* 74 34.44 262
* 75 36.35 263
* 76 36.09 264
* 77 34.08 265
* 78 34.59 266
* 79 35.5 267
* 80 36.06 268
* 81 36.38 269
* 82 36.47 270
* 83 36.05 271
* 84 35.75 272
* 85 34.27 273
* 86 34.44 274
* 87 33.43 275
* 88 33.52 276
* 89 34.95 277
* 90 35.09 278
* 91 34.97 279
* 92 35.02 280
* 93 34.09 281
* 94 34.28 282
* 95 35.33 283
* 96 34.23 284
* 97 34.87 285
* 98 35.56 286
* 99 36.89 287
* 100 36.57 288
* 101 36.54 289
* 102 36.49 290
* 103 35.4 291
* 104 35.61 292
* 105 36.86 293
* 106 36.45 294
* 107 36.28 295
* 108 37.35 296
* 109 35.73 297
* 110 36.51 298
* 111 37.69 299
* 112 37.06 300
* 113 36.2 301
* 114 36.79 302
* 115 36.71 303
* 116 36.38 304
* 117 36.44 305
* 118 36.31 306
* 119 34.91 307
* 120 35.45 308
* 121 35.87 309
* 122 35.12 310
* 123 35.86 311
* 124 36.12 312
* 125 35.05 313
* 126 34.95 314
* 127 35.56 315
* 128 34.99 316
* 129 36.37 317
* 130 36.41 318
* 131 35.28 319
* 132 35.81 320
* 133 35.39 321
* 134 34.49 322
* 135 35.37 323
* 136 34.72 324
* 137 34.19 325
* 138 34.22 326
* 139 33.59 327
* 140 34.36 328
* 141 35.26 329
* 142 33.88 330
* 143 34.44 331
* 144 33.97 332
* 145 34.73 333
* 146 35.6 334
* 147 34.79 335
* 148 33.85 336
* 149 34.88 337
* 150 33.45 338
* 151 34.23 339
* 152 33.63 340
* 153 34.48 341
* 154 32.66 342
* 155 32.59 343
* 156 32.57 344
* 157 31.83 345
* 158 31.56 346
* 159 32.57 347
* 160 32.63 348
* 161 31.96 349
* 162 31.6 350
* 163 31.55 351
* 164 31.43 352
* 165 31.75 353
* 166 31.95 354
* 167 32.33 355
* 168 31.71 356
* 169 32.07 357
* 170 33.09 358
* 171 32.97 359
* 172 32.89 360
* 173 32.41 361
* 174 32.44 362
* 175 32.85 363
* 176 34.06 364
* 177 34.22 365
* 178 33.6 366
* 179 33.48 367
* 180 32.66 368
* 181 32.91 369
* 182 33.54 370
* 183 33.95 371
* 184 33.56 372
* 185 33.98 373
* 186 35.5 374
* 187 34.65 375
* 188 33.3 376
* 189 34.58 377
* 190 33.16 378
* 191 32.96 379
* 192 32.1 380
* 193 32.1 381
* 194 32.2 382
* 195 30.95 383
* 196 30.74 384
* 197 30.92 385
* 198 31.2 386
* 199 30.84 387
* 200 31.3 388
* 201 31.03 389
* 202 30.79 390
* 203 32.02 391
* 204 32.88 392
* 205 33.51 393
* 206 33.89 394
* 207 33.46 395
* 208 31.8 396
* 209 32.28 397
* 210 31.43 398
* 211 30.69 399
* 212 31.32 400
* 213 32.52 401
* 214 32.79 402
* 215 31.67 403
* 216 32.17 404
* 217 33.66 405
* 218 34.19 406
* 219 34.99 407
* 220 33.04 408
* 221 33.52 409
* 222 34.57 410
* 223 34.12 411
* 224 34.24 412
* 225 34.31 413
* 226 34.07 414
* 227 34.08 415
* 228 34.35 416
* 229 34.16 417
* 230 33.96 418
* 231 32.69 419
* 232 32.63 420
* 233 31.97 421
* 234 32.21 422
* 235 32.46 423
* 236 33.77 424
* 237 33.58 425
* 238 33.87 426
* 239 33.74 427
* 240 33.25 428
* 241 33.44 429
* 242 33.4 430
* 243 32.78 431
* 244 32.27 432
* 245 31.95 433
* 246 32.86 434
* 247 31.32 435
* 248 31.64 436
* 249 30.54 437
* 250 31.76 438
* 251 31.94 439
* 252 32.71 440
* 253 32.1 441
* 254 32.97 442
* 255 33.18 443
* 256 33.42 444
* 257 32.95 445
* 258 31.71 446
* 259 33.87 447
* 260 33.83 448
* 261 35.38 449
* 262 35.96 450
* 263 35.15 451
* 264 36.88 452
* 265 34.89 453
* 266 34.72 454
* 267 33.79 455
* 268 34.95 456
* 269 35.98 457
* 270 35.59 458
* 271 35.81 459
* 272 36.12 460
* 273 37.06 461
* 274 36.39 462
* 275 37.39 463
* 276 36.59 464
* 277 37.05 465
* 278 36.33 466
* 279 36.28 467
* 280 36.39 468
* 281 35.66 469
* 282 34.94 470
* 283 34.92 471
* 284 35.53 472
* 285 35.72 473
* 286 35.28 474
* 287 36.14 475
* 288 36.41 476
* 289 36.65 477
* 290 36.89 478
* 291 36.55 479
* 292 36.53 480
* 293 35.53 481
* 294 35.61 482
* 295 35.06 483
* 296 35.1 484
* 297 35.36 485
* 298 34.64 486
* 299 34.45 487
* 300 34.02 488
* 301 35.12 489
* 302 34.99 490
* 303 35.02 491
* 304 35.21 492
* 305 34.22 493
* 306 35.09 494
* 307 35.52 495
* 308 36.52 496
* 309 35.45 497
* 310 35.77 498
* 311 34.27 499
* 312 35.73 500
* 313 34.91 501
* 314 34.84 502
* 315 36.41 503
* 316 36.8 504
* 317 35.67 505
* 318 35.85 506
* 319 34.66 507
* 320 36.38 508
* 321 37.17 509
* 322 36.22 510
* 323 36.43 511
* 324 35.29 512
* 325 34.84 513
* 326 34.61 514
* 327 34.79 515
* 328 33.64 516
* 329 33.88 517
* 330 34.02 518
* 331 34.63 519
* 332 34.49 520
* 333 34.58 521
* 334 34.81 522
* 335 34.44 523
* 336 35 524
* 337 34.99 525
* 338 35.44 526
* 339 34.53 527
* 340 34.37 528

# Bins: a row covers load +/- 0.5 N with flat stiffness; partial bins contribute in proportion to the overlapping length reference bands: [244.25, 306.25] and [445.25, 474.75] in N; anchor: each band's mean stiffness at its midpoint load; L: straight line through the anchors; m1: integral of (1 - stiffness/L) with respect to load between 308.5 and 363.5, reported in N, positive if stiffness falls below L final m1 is 2.8 N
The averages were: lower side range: 35.7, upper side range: 35.5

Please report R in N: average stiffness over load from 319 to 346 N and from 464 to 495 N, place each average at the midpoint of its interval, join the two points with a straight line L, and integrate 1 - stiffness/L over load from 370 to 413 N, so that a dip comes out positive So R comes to 2.4 N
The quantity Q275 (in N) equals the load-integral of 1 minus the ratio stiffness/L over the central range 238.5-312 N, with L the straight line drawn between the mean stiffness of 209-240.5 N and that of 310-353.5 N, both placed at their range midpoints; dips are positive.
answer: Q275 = 4.3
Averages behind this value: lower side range 41.7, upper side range 34.1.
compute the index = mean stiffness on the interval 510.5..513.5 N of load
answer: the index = 35.5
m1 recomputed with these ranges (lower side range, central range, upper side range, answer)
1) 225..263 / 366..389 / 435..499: 2.1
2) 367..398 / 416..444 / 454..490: 1.2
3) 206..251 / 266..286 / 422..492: 2.2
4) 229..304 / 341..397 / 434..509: 4.9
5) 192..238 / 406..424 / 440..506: 1.6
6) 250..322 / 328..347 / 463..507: 1.0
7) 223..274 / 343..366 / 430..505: 2.4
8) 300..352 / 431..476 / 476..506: 1.0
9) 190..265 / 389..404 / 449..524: 2.0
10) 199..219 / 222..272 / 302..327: 4.3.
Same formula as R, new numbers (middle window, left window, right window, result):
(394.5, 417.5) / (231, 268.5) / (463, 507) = 1.8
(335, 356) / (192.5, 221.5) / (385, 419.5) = 2.0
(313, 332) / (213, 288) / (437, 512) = 1.0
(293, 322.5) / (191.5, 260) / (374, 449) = 1.0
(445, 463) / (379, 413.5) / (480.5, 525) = -0.7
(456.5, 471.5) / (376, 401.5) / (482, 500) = -0.8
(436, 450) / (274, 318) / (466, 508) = 1.1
